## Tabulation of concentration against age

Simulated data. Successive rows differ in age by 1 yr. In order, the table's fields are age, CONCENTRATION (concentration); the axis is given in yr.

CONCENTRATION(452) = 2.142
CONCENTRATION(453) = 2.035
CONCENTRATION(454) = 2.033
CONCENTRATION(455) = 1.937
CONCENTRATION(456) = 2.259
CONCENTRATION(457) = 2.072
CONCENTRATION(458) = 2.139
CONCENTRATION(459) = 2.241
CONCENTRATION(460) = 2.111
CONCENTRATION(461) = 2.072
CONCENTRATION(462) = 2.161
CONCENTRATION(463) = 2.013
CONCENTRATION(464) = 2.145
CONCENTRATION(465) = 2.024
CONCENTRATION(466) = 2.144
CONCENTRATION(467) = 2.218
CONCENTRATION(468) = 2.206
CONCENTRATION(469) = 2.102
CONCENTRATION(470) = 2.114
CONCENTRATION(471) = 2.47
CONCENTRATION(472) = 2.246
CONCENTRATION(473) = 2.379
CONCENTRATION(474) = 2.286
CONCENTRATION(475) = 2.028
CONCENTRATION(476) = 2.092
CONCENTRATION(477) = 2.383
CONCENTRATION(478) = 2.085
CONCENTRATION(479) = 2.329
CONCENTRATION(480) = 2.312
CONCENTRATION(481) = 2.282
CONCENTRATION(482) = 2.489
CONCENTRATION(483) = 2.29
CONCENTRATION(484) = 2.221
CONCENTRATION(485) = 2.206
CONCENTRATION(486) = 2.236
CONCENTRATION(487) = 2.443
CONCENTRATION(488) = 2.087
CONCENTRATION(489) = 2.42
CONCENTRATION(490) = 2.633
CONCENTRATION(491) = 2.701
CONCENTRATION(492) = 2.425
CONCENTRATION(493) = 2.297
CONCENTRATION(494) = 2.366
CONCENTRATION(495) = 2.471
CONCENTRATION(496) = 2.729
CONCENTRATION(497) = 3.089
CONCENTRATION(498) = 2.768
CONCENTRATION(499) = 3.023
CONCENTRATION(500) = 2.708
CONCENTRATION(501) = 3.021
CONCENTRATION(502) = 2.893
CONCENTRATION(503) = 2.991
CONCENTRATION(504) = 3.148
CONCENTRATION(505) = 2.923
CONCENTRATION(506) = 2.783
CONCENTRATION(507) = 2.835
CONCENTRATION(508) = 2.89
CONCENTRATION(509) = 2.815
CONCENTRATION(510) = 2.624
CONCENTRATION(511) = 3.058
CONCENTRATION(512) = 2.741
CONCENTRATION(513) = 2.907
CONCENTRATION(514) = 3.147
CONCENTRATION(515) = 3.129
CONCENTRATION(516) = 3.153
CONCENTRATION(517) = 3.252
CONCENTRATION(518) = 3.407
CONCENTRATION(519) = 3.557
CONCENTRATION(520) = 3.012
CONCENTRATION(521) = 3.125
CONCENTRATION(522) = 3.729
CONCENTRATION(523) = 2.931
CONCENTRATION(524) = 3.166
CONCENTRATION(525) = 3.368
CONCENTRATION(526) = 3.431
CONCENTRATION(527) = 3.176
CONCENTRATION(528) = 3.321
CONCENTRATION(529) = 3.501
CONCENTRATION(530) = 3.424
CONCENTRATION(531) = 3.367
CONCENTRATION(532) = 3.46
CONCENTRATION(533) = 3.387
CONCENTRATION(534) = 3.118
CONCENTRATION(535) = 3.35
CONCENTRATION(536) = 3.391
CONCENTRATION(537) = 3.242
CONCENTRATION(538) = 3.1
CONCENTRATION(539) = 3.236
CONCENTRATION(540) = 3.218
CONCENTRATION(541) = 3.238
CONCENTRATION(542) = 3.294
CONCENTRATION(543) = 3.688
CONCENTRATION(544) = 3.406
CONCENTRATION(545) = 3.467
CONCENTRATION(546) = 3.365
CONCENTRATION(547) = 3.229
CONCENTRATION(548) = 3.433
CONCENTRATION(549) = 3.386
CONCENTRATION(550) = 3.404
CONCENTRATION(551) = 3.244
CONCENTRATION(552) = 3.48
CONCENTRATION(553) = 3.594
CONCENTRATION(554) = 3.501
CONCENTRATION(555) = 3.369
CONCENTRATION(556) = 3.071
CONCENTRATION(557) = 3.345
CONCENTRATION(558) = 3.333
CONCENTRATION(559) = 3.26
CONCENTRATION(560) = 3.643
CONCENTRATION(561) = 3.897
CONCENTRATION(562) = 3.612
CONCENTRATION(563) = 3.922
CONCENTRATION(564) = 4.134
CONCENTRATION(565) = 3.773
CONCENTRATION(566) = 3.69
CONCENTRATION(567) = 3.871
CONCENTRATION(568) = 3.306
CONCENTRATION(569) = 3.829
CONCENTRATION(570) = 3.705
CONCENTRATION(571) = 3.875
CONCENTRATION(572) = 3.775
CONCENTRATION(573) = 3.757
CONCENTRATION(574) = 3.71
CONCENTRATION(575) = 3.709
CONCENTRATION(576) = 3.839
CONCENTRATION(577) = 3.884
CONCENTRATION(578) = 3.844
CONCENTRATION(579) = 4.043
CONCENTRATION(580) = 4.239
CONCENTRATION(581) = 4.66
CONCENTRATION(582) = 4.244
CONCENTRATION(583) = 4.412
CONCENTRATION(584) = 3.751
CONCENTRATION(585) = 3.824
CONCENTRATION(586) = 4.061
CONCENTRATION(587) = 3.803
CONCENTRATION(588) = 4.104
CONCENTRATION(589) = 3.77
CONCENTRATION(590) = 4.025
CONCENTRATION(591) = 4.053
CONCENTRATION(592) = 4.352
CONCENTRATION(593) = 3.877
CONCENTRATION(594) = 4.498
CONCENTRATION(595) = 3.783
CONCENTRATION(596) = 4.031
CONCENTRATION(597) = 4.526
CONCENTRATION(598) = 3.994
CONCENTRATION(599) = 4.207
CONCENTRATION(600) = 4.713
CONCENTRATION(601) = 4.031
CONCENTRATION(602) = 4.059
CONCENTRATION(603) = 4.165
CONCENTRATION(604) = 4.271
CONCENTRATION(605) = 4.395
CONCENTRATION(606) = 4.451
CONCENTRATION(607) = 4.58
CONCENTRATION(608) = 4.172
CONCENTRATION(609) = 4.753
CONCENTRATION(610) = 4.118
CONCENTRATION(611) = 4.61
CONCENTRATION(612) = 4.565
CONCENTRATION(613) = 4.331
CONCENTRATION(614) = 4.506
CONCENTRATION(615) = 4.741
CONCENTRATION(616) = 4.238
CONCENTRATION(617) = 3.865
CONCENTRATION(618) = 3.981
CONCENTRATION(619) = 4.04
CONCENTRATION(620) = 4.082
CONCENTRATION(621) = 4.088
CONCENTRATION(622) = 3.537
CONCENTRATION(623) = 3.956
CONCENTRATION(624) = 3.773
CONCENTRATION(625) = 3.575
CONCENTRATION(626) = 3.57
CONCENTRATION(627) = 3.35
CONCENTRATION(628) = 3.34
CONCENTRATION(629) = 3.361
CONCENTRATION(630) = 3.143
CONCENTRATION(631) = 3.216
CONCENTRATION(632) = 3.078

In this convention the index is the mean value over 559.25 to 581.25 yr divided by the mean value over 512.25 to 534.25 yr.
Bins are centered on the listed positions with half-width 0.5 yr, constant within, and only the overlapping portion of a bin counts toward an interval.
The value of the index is 1.2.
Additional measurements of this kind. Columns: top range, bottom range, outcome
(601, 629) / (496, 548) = 1.29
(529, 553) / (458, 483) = 1.52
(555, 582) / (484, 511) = 1.41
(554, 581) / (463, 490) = 1.66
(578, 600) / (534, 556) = 1.23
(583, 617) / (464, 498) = 1.81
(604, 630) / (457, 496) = 1.80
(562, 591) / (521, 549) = 1.17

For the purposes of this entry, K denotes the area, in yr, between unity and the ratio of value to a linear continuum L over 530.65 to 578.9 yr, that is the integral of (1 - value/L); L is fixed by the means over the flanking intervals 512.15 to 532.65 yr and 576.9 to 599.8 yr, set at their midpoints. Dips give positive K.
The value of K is 2.1 yr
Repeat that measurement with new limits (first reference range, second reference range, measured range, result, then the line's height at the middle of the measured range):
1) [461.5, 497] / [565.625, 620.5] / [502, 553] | -2.73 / 3.06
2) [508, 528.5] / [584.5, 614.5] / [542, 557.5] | 0.72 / 3.56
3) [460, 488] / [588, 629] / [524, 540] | -1.49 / 3.04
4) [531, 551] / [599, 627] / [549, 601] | -1.53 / 3.73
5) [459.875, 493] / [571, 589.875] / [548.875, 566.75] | 0.26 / 3.59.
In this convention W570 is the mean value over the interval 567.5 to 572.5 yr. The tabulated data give 3.7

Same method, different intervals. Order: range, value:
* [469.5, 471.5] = 2.29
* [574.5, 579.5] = 3.86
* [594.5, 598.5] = 4.08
